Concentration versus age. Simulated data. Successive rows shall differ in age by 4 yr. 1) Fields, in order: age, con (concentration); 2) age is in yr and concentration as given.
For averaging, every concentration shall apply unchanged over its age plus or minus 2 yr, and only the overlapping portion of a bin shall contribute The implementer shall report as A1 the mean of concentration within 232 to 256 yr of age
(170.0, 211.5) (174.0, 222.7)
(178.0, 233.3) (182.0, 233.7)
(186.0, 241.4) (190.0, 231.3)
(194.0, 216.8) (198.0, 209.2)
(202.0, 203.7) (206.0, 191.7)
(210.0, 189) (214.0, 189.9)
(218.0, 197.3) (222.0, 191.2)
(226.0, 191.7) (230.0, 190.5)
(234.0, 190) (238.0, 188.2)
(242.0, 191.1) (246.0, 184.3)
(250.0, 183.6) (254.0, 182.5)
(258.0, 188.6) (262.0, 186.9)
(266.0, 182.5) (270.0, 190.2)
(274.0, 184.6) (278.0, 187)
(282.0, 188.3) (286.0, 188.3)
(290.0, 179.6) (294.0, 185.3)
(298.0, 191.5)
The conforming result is 187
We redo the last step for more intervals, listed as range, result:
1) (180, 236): 205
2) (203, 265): 189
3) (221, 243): 190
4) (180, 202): 224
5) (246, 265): 185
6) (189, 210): 208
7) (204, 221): 192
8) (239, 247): 188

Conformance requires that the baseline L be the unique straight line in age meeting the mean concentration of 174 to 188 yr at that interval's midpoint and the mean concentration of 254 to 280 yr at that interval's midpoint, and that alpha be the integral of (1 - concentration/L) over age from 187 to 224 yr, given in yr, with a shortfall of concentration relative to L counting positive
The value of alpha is 2.9 yr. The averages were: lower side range 234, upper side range 186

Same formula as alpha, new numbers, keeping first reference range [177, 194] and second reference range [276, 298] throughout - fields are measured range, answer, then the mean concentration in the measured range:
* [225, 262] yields 3.3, 188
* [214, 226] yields 1.3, 193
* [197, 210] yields 1.5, 199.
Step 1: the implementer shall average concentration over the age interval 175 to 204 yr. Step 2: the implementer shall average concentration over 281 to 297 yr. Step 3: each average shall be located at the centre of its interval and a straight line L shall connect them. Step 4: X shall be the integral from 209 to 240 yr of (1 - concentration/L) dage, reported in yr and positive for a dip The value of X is 2.87 yr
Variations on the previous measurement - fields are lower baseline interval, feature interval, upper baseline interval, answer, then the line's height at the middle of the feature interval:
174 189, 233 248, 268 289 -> 1.3 yr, 206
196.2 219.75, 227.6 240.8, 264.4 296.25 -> 0.2 yr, 193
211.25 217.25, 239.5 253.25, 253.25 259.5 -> 0.1 yr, 187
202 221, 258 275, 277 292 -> 0.1 yr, 188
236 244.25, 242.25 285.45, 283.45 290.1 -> 0.3 yr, 187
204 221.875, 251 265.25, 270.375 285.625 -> 0.2 yr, 189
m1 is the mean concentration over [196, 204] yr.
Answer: 206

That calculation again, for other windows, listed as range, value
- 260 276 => 186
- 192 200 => 213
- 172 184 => 230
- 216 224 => 194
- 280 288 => 188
